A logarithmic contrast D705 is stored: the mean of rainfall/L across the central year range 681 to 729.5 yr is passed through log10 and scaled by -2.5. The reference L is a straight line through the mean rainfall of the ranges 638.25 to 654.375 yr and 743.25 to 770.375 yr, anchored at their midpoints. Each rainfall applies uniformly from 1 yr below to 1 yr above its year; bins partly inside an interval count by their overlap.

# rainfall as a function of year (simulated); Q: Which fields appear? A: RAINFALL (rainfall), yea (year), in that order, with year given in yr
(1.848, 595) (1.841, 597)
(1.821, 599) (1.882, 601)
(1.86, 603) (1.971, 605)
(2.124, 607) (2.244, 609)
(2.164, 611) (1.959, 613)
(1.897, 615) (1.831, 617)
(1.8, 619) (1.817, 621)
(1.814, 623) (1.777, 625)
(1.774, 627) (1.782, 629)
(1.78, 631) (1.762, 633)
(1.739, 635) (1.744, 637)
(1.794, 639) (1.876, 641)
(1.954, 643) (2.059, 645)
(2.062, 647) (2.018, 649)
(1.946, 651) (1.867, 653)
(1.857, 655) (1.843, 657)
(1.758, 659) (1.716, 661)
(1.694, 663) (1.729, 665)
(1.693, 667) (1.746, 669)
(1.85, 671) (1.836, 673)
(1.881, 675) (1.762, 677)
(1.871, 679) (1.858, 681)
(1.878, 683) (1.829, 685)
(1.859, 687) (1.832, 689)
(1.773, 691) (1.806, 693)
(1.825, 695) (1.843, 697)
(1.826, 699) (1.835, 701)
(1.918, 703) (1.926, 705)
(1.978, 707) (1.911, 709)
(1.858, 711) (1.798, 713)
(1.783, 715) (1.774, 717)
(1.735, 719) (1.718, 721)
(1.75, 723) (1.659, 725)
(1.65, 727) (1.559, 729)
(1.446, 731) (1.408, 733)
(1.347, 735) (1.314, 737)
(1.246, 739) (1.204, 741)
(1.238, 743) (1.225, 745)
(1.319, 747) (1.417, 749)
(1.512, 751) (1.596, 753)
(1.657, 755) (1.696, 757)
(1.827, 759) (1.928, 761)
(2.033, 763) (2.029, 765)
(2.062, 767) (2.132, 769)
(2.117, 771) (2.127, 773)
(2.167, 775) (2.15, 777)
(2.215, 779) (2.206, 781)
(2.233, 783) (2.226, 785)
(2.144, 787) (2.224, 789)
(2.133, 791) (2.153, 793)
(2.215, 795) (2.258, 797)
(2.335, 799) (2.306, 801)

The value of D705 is 0.010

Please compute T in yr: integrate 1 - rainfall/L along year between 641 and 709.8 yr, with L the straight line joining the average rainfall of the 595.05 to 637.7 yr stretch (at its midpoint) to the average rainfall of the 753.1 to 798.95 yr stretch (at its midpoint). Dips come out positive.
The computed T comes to 3.4 yr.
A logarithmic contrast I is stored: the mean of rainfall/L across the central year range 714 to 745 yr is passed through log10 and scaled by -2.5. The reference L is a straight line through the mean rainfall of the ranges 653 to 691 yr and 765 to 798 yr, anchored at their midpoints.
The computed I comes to 0.299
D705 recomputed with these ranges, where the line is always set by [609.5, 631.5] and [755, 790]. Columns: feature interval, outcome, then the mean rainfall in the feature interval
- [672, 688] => 0.058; 1.85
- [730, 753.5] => 0.444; 1.35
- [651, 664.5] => 0.069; 1.8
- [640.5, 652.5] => -0.047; 1.99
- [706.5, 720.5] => 0.097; 1.82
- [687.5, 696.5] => 0.087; 1.81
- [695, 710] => 0.052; 1.89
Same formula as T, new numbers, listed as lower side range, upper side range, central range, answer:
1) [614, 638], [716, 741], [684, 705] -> -2.82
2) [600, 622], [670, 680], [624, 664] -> 1.20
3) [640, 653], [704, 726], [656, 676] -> 1.59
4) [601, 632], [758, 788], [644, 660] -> 0.20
